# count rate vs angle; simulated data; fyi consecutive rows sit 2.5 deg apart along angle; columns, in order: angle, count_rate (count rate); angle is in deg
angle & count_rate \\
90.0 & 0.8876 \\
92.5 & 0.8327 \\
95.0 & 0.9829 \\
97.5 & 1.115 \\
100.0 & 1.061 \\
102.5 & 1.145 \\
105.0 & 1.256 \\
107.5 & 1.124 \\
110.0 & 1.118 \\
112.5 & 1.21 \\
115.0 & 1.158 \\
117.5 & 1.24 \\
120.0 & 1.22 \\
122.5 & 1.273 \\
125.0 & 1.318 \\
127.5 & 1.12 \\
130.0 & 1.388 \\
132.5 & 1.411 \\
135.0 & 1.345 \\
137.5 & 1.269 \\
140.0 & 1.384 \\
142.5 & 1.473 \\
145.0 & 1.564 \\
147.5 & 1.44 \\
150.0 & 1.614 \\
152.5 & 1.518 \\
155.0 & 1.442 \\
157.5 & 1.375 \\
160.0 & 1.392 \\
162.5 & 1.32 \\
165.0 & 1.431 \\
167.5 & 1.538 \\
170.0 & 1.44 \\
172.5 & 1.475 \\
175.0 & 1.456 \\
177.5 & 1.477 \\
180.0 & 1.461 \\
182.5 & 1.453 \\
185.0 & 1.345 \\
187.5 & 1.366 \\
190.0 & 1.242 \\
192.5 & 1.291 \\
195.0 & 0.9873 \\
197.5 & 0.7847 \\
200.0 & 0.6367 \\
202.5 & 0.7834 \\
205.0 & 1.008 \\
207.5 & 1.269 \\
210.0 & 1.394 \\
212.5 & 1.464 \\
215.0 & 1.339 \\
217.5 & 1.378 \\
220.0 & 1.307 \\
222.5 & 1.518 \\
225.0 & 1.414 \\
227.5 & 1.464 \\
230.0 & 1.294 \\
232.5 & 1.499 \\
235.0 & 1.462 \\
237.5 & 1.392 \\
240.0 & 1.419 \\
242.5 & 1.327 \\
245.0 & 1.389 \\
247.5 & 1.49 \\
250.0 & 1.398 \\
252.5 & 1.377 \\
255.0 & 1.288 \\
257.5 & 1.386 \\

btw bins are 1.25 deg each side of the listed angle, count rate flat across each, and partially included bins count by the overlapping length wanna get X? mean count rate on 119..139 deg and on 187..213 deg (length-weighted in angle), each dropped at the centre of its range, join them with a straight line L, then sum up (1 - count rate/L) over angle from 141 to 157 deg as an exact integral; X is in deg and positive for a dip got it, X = -3.39 deg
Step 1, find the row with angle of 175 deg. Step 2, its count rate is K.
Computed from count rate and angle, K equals 1.456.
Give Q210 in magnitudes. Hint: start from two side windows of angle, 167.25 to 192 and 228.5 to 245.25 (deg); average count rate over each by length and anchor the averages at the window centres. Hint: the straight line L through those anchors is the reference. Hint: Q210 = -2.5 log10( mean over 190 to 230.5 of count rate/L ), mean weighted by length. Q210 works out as 0.166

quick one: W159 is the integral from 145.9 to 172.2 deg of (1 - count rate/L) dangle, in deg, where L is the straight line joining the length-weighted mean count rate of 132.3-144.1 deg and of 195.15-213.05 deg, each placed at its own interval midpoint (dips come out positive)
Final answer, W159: -3.9 deg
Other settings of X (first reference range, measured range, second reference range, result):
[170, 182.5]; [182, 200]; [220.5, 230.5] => 3.6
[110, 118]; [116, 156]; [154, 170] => -2.5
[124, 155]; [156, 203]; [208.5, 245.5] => 4.0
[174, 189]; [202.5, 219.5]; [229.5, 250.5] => 1.8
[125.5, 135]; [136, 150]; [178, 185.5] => -1.0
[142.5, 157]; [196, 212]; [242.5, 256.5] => 4.8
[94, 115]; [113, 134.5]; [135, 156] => 0.3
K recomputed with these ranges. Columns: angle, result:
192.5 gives 1.291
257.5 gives 1.386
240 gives 1.419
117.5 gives 1.24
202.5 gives 0.7834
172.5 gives 1.475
